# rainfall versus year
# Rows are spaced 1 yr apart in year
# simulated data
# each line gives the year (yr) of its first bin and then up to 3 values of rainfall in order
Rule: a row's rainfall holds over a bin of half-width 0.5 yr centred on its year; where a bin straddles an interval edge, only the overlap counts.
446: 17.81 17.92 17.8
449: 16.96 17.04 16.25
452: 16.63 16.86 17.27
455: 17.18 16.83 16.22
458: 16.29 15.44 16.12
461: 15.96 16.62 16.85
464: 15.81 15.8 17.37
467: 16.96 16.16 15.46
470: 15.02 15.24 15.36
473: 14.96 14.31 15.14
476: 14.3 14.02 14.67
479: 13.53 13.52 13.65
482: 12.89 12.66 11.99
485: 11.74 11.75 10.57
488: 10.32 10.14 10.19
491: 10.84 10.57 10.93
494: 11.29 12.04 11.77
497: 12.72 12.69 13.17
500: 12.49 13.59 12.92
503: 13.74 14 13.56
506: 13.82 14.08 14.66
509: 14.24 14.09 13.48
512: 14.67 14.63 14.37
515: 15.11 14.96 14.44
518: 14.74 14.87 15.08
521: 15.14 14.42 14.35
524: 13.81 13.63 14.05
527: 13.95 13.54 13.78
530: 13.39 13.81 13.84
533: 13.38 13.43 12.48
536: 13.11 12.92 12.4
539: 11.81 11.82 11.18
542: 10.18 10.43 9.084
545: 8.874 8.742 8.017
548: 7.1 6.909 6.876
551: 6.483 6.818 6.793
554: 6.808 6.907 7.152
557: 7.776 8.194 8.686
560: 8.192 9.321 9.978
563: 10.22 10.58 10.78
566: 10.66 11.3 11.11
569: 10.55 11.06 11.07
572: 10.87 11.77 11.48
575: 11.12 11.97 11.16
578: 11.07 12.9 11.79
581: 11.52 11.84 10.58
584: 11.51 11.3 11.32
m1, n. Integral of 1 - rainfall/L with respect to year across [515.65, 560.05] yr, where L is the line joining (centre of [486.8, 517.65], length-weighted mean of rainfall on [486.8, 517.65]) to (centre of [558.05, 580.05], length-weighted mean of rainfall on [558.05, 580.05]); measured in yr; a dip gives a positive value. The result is 2.3 yr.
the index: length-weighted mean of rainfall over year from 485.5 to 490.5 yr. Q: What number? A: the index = 10.6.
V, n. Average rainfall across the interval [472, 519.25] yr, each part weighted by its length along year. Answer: 13.2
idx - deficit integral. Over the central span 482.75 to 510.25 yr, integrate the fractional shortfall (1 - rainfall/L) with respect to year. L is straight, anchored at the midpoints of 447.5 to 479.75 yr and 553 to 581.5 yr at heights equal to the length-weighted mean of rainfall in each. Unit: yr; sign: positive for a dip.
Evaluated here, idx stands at 3.3 yr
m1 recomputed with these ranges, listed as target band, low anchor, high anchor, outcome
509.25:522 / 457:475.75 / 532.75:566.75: -2.7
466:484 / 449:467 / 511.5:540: 1.5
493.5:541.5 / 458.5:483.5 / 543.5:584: -4.9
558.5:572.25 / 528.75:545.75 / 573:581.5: 1.7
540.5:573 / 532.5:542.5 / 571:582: 7.7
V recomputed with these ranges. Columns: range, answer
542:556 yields 7.75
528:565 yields 9.99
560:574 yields 10.7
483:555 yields 12.1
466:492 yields 13.4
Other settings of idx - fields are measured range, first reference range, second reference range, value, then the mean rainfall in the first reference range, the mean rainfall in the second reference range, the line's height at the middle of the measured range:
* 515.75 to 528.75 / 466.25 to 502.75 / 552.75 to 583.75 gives -2.8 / 13.1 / 10.2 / 11.8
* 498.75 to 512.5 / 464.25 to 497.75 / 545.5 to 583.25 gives -1.8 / 13.3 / 9.63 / 12.2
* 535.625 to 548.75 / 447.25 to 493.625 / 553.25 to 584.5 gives 1.3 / 14.6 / 10.3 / 11.5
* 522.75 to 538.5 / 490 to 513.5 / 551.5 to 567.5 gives -3.8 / 13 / 8.76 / 10.9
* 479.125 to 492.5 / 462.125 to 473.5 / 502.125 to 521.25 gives 3.2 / 15.9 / 14.4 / 15.3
